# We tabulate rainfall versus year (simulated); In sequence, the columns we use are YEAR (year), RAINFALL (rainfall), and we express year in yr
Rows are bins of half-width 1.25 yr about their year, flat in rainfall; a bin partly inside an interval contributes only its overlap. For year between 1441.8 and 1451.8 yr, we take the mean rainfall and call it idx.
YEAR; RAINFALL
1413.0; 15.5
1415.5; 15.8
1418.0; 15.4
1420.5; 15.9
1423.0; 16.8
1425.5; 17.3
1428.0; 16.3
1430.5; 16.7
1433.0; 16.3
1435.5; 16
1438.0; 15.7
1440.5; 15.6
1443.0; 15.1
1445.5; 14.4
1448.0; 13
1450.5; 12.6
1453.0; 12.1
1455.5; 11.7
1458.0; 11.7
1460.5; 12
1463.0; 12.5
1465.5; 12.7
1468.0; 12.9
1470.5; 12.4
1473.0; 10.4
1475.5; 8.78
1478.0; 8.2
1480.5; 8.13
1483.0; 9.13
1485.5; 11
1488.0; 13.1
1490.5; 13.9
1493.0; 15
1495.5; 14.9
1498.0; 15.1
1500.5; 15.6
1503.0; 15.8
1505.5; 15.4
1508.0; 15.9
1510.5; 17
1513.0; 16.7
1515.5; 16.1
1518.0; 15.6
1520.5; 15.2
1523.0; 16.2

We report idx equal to 13.8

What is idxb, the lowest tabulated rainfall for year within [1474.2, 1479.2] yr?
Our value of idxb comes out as 8.2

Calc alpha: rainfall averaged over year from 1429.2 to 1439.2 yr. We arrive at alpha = 16.2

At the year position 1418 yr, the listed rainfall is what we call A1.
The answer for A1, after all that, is 15.4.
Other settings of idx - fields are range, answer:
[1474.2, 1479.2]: 8.51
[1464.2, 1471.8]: 12.7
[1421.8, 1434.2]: 16.7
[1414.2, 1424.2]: 16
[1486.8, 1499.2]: 14.4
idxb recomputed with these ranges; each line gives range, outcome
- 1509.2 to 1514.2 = 16.7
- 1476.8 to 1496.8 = 8.13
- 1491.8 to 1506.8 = 14.9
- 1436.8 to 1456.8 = 11.7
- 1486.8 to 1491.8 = 13.1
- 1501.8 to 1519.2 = 15.4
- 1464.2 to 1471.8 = 12.4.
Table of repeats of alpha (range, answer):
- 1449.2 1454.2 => 12.4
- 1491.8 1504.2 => 15.3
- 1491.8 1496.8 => 15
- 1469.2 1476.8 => 10.5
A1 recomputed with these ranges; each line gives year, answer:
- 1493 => 15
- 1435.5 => 16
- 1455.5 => 11.7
